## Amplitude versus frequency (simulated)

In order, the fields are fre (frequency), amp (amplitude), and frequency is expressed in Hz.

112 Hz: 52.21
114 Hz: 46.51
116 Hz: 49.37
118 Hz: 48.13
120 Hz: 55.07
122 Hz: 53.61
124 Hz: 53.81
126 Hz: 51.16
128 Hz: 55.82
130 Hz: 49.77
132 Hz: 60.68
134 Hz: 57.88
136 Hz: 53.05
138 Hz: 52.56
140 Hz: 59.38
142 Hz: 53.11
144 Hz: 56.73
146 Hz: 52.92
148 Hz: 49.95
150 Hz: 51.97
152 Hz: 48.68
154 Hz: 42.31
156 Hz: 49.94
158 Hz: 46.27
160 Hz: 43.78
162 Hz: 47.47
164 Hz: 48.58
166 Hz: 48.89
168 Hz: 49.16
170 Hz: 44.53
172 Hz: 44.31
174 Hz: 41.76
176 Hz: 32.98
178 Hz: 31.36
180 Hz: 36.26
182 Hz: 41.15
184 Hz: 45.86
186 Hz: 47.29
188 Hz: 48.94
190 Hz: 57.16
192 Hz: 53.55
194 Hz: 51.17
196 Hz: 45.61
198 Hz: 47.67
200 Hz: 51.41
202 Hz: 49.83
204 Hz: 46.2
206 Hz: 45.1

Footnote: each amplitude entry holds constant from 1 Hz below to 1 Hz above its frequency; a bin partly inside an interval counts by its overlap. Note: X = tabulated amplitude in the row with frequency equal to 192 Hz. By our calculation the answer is 53.55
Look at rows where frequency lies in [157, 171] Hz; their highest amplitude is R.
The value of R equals 49.16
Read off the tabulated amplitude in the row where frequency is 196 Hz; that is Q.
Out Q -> 45.61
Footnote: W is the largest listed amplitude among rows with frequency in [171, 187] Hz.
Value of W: 47.29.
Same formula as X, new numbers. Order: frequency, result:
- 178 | 31.36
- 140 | 59.38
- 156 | 49.94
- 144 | 56.73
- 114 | 46.51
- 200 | 51.41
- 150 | 51.97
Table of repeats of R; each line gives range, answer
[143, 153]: 56.73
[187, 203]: 57.16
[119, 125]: 55.07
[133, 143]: 59.38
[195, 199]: 47.67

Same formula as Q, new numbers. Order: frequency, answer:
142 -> 53.11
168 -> 49.16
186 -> 47.29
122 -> 53.61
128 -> 55.82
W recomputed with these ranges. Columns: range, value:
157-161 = 46.27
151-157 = 49.94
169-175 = 44.53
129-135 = 60.68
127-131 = 55.82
